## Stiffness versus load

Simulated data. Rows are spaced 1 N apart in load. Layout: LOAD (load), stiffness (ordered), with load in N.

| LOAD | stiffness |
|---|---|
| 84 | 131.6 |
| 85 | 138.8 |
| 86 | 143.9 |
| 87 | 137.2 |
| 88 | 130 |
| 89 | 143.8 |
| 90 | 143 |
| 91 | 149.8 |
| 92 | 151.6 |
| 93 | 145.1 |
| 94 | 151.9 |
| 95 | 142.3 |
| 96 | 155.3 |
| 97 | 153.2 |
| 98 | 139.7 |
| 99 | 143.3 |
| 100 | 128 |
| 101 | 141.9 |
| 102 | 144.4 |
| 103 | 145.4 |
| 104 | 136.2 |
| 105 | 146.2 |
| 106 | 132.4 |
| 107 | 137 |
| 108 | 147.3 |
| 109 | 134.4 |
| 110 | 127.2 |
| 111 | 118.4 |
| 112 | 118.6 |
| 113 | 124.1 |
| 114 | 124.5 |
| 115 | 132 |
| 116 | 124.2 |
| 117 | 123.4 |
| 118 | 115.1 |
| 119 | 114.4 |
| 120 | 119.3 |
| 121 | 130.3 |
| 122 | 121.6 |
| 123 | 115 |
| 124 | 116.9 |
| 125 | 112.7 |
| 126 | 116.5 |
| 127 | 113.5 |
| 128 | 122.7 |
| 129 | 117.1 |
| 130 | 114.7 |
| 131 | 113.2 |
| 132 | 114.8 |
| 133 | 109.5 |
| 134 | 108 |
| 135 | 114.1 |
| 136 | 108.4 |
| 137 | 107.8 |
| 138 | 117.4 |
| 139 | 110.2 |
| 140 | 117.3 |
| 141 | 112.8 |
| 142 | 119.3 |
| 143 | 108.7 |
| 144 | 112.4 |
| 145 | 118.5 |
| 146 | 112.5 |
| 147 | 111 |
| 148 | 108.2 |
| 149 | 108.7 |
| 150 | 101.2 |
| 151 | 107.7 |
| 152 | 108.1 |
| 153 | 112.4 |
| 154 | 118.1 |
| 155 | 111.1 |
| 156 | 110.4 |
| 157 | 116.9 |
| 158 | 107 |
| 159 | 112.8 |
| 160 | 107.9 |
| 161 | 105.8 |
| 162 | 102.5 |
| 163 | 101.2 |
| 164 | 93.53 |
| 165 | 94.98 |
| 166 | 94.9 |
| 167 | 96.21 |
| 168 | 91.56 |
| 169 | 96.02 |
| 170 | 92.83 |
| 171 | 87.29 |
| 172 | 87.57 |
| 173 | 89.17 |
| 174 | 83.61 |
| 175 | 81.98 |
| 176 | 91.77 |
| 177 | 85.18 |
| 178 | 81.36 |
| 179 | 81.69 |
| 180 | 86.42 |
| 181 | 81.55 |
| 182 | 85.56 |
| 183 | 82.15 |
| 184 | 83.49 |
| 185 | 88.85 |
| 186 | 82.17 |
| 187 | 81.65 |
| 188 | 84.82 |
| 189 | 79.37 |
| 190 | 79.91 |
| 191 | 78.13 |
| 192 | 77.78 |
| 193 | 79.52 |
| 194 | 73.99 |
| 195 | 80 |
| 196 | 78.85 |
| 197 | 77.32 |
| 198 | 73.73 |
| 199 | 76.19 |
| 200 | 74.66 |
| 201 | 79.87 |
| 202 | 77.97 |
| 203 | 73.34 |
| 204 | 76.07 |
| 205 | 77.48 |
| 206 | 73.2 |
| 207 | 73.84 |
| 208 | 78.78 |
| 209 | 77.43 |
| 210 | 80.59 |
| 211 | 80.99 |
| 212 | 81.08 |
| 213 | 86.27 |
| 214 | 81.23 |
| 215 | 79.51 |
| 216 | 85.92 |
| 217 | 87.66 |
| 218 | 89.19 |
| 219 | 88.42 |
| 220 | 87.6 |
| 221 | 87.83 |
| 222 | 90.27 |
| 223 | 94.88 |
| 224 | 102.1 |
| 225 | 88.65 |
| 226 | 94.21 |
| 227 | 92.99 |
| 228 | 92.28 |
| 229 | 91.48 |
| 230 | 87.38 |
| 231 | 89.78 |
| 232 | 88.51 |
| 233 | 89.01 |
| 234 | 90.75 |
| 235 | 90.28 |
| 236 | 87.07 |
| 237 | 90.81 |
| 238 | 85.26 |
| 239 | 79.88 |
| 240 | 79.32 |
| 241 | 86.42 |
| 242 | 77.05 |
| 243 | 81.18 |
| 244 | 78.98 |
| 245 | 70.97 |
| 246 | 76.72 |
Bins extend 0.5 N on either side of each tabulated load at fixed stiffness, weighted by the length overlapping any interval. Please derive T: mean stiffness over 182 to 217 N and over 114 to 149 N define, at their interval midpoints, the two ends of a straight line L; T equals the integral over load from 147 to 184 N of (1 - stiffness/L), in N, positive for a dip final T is 0.2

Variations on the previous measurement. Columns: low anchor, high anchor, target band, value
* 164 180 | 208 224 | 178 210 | 3.0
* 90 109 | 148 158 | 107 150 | 2.7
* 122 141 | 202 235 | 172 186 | 1.9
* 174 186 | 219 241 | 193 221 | 2.4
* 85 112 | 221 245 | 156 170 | 1.7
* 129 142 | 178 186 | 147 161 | -1.2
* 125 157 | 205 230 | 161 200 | 5.3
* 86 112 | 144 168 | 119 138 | 1.2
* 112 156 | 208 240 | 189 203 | 2.7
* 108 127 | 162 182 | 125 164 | -2.1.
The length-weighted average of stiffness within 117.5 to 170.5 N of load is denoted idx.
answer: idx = 110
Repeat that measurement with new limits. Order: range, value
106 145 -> 119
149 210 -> 88.9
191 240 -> 83.7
